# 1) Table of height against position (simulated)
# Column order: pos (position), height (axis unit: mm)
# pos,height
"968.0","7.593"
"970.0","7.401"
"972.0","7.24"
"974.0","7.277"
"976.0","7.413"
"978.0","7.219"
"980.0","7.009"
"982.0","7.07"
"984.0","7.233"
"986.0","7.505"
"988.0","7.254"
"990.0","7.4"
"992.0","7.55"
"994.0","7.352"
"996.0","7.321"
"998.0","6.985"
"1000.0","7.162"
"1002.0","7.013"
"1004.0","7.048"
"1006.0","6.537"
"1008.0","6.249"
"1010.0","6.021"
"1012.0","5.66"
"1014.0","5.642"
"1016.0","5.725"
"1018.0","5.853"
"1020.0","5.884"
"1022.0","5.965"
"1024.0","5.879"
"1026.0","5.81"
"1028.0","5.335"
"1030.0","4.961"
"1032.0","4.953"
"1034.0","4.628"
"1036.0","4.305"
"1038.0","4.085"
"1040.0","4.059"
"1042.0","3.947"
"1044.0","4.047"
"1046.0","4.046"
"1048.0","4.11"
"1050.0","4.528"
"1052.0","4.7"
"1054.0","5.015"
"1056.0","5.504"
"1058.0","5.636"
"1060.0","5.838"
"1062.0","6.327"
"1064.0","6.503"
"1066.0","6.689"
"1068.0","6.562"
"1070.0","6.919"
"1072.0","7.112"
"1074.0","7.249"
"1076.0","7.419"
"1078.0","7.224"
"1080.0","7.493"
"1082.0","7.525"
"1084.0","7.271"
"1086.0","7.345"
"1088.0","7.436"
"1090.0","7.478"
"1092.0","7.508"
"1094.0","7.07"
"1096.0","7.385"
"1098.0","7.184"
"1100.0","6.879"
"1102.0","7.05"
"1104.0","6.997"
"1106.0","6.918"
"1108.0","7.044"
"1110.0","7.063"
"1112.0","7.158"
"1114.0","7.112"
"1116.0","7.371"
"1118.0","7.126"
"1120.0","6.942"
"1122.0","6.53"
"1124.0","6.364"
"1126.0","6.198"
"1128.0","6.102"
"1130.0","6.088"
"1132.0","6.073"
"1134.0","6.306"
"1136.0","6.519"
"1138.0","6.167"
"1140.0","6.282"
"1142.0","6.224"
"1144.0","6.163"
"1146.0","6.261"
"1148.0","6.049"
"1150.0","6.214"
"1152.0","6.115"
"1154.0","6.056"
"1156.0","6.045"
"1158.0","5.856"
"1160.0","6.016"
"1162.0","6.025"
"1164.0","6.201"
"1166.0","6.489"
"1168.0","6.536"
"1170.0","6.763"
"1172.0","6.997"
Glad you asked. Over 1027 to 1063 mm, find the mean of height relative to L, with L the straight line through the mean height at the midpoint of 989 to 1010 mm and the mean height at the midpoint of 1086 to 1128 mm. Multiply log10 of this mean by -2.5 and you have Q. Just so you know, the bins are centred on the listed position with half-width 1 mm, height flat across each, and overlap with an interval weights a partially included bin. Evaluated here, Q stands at 0.42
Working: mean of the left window 7.01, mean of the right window 7.03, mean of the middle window 4.78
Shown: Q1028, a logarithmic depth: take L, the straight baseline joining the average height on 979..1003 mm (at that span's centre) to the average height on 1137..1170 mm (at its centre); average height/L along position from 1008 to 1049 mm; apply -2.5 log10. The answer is 0.35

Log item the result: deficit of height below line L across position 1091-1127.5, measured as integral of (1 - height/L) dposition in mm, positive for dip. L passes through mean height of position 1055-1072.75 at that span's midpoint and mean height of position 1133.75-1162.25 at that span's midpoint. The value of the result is -4.37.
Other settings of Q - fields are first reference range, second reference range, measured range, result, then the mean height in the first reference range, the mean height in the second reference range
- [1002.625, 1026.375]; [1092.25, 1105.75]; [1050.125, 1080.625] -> 0.06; 6.04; 7.11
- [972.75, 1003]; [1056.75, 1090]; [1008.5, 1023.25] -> 0.22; 7.25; 6.92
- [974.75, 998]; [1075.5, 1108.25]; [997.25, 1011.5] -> 0.09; 7.29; 7.25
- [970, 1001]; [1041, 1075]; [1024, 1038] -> 0.24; 7.27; 5.57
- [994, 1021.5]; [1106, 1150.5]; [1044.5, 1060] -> 0.31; 6.42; 6.53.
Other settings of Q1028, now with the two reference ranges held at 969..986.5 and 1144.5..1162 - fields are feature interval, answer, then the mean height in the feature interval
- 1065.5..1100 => -0.11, 7.23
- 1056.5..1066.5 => 0.09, 6.14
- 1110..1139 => -0.05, 6.59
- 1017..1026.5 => 0.18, 5.88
